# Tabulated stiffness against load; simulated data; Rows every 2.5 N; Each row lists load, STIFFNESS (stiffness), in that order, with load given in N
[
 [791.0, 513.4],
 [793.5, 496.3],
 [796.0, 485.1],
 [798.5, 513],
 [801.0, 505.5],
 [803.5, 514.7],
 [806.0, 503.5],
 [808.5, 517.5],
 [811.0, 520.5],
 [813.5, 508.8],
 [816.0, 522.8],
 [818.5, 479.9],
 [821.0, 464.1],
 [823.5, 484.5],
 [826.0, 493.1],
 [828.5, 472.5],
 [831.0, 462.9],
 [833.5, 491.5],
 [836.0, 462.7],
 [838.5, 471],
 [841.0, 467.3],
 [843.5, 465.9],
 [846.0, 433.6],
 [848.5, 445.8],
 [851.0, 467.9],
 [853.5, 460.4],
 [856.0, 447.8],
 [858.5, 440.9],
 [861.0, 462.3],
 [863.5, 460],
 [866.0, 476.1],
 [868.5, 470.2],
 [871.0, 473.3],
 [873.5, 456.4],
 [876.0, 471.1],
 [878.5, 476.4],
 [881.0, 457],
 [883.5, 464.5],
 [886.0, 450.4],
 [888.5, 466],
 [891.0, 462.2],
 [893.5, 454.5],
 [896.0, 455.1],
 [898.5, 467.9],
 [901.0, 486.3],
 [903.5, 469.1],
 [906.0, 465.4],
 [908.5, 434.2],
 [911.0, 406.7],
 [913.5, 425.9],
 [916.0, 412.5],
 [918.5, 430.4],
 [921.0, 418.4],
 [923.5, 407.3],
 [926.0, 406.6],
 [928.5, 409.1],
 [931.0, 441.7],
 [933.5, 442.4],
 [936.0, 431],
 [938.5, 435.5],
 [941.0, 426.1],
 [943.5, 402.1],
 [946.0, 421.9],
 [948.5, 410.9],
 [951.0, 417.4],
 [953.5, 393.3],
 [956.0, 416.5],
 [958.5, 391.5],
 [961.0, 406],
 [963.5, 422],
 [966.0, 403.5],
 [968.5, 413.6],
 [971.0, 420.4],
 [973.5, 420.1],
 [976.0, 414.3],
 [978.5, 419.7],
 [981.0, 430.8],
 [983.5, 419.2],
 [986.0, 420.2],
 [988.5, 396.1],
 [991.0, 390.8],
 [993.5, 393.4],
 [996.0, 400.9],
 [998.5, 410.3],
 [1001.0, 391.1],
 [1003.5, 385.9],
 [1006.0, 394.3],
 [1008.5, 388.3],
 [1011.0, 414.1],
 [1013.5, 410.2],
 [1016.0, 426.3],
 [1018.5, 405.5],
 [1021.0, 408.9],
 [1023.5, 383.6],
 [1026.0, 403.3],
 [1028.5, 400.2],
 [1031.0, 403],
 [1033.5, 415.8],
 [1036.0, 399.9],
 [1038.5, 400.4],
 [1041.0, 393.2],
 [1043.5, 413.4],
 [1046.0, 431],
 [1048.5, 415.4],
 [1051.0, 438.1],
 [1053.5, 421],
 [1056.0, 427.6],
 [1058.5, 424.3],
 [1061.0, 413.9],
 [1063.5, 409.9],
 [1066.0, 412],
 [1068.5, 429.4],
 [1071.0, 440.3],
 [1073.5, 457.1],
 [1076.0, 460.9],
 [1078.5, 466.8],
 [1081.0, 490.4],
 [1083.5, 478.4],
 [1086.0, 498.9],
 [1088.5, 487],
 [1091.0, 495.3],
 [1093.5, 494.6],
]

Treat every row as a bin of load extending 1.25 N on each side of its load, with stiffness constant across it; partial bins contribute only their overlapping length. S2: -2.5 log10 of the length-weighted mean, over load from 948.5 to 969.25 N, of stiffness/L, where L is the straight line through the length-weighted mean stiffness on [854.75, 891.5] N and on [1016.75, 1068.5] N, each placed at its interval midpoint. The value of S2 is 0.074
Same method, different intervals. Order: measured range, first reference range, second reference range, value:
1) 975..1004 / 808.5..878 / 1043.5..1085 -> 0.110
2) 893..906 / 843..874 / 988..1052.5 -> -0.053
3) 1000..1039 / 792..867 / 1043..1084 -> 0.110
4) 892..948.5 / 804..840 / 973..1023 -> 0.024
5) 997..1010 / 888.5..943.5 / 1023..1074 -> 0.076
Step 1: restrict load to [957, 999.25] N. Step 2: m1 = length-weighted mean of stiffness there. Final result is 410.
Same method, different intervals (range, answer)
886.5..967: 430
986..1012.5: 398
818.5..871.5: 466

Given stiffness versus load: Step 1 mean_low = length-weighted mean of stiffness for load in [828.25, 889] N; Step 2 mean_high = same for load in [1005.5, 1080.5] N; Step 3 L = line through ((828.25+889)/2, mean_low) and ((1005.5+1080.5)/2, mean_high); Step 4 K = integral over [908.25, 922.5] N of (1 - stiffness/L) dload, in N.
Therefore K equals 0.9 N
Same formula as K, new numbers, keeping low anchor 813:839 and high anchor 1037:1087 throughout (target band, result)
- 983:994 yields 1.14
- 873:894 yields 0.39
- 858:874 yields 0.36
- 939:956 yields 1.67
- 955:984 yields 2.51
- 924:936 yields 0.97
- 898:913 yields 0.45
